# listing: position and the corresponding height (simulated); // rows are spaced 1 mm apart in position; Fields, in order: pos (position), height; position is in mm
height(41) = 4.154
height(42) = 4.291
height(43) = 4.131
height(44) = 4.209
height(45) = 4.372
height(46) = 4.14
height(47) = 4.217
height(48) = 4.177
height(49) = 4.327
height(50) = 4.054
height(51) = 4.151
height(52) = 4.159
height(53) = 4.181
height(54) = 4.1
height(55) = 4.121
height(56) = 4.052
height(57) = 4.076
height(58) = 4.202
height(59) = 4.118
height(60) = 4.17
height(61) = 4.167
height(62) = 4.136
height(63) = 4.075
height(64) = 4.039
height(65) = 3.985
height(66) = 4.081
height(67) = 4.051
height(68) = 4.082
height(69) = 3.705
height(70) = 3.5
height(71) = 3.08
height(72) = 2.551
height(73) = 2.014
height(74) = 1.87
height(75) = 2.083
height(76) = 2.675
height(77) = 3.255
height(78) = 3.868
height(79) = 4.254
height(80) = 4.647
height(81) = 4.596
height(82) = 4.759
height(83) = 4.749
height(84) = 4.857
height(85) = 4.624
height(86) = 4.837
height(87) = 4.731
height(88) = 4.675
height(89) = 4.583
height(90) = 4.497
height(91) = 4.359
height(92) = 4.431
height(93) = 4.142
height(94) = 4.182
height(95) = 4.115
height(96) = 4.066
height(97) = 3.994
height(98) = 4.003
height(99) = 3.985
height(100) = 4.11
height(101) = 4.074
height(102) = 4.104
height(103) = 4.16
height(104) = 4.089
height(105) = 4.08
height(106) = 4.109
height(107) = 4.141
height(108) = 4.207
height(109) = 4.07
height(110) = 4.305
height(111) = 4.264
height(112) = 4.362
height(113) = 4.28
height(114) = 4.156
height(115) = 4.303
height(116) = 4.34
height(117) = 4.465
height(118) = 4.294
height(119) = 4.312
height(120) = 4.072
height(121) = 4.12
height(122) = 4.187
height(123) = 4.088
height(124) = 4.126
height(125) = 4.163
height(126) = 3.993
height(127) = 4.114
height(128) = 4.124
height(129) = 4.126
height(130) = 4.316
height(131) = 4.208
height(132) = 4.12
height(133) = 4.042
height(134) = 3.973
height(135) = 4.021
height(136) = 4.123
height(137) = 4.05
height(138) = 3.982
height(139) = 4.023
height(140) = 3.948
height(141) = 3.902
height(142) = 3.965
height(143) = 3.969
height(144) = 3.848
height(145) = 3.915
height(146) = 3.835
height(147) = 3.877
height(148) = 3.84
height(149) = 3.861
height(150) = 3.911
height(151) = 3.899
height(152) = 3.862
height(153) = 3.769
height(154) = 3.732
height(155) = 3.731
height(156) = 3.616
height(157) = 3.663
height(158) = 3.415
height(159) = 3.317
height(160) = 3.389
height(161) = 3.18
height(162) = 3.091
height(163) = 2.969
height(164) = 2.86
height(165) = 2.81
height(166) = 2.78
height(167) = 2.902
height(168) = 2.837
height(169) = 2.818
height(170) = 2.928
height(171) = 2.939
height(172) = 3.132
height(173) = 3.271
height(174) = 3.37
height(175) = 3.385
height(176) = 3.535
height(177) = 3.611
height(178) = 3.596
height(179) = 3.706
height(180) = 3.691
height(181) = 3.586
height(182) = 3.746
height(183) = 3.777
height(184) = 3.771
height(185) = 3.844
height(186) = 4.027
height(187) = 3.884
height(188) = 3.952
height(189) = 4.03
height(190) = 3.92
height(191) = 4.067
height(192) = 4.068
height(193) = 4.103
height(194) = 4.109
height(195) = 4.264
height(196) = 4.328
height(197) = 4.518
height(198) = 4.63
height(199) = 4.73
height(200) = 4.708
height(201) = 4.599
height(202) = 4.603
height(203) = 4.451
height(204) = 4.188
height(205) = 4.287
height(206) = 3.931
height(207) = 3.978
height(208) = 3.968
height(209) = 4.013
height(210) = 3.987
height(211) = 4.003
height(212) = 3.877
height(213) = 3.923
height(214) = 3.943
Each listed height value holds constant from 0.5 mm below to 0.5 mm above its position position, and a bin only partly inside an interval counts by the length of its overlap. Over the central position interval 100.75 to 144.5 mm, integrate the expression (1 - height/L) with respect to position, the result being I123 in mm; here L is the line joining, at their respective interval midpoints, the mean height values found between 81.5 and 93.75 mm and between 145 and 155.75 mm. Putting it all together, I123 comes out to 0.4 mm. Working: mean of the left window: 4.6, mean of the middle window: 4.13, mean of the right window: 3.83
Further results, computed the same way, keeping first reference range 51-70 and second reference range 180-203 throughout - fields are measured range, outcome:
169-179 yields 2.01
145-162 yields 1.87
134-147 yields 0.49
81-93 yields -1.58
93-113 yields -0.18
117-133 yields -0.22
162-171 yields 2.73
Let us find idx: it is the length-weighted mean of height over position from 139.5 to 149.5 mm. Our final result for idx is 3.9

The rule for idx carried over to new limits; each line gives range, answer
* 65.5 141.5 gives 4.05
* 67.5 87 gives 3.71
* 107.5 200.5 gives 3.85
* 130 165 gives 3.76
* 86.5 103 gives 4.25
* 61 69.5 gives 4.03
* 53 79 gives 3.63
